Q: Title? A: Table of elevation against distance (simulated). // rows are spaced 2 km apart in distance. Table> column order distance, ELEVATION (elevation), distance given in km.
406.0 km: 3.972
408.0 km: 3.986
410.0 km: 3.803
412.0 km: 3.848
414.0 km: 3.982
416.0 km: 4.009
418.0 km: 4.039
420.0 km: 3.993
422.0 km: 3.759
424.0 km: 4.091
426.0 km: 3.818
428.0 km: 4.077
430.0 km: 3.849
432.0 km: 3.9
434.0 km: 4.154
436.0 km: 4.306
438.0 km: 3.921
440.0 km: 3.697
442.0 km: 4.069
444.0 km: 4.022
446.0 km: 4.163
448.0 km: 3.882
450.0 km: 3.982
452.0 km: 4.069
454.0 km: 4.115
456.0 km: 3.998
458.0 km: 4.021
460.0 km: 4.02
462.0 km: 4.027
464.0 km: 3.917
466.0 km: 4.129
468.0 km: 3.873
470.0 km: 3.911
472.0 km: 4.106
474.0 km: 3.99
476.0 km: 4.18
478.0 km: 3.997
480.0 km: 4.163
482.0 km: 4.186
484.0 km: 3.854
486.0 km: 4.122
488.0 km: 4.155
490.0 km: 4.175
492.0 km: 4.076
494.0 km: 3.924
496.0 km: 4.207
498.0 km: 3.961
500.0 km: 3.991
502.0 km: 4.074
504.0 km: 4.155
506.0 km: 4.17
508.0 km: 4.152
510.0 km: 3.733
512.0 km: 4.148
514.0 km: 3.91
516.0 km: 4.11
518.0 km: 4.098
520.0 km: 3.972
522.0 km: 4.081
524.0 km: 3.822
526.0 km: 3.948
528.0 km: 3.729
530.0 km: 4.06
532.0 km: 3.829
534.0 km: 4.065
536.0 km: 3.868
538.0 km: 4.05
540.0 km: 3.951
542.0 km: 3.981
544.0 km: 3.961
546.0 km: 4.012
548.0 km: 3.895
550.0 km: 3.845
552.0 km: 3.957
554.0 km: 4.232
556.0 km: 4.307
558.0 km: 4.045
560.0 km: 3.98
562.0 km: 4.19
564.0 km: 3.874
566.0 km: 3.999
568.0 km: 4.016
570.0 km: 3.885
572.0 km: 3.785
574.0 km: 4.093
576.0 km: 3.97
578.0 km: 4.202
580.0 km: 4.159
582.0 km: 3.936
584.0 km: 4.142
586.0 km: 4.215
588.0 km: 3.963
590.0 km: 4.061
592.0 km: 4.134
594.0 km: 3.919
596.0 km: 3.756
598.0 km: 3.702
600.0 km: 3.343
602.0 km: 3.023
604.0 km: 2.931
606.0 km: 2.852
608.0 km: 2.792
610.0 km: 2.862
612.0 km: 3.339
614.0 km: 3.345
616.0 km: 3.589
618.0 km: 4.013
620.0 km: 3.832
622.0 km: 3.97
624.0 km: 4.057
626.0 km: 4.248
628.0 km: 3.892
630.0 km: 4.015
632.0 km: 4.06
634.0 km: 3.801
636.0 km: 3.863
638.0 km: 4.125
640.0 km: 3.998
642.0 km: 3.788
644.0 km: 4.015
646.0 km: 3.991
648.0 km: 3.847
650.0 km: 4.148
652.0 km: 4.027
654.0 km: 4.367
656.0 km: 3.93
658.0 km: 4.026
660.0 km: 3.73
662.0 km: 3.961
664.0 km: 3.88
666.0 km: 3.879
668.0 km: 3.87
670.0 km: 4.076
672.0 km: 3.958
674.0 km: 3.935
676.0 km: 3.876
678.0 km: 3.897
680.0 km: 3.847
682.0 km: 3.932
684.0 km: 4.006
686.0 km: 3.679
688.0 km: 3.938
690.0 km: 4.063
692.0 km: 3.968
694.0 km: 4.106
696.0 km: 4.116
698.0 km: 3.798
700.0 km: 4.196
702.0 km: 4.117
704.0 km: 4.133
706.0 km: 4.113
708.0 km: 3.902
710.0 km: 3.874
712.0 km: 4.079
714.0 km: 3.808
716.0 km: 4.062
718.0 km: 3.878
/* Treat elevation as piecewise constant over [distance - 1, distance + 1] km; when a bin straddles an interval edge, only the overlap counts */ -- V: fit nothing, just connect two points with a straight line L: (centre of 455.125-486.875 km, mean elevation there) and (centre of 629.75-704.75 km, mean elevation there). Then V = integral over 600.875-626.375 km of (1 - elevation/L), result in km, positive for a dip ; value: 3.6 km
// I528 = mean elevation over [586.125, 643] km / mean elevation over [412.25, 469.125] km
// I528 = 0.93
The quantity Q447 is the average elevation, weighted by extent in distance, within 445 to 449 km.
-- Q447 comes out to 4.02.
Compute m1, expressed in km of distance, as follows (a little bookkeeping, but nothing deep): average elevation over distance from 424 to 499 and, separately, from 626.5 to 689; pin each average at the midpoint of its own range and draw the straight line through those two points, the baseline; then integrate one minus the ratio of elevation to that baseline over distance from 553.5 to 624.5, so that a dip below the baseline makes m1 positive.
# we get 3.4 km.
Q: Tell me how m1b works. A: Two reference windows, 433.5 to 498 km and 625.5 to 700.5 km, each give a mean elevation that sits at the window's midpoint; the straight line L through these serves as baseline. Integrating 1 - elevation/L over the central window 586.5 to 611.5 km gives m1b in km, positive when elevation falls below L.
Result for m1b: 3.34 km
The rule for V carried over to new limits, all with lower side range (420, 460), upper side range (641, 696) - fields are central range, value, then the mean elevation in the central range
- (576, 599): -0.26 km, 4.02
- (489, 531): -0.43 km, 4.02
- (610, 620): 1.11 km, 3.53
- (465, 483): -0.32 km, 4.06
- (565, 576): 0.04 km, 3.96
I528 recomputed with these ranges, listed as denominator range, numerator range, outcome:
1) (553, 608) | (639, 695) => 1.02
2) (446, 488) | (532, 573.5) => 0.99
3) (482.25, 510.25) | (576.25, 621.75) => 0.90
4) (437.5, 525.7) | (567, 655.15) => 0.95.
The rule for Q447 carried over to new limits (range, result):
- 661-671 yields 3.93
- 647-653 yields 4.01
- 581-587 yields 4.1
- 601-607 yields 2.94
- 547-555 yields 3.98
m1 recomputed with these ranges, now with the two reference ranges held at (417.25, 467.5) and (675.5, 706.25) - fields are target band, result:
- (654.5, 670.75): 0.2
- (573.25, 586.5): -0.4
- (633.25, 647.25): 0.2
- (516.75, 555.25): 0.2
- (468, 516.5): -0.7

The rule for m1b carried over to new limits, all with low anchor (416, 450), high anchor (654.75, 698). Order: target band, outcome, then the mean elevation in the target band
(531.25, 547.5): 0.0 km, 3.96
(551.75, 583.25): -0.7 km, 4.04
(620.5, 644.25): -0.2 km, 3.98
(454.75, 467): -0.1 km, 4.02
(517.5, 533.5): 0.1 km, 3.94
